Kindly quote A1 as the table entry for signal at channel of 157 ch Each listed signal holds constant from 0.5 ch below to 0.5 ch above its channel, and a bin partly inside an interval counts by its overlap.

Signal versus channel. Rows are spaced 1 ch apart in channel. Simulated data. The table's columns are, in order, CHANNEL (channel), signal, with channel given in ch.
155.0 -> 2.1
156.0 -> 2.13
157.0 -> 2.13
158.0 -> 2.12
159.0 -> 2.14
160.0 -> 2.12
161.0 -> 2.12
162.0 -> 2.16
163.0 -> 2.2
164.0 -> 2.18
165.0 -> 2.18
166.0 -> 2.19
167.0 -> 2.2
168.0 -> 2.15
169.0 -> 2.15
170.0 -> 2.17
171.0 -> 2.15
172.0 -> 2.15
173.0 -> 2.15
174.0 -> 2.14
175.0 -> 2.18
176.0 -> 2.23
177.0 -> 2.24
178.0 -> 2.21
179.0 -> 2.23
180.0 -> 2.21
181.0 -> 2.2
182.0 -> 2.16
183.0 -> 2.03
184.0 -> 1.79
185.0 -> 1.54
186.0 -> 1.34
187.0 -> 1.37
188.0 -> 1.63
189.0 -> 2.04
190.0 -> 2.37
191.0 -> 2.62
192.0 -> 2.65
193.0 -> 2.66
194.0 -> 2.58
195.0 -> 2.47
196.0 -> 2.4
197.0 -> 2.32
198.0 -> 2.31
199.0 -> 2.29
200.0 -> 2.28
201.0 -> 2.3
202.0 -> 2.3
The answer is 2.13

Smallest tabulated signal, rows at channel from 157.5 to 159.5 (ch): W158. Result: 2.12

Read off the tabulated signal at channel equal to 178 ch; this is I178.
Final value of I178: 2.21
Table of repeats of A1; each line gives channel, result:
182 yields 2.16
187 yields 1.37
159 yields 2.14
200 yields 2.28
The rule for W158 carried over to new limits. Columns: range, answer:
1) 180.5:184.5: 1.79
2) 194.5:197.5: 2.32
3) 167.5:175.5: 2.14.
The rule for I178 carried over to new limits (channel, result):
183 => 2.03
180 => 2.21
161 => 2.12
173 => 2.15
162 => 2.16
